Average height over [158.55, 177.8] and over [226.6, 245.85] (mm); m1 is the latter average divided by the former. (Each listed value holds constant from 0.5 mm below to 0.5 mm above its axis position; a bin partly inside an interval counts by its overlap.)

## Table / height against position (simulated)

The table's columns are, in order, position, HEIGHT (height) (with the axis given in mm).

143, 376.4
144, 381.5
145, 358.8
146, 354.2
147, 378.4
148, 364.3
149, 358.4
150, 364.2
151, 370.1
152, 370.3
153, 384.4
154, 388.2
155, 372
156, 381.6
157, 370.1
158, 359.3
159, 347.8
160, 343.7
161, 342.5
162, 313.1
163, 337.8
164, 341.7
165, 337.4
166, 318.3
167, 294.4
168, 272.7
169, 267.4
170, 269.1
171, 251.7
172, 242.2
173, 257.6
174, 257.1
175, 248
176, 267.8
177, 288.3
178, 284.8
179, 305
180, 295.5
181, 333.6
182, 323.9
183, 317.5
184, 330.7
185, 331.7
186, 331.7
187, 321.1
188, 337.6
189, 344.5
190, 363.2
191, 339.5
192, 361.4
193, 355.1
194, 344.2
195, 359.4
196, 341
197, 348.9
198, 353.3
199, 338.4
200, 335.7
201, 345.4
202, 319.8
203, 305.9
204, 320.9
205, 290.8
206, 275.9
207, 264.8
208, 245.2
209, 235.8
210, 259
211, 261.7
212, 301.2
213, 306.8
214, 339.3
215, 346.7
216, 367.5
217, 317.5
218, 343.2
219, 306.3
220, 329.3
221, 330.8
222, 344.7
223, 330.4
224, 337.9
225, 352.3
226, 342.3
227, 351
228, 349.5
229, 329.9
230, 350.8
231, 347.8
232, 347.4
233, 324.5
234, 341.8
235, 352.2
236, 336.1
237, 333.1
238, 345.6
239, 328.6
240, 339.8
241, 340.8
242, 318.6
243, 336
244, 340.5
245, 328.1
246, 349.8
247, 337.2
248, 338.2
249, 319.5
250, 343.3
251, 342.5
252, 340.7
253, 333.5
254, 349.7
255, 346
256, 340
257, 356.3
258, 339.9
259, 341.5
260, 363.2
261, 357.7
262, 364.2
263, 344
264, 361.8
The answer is 1.2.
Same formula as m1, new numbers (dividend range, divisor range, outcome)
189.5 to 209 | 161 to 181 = 1.12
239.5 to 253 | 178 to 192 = 1.02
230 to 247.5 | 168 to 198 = 1.09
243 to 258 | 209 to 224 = 1.07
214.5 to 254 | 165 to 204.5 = 1.08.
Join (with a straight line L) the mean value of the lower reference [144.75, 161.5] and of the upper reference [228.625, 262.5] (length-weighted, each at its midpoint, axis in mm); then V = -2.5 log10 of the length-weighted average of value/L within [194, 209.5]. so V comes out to 0.13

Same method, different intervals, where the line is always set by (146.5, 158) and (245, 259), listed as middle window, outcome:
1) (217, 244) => 0.031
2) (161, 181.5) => 0.252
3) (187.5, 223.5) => 0.106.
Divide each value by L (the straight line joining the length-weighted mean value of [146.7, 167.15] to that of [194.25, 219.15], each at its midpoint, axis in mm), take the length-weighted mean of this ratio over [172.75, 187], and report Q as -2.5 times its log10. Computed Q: 0.123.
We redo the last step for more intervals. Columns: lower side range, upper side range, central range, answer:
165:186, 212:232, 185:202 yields -0.118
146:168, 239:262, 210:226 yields 0.062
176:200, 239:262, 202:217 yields 0.134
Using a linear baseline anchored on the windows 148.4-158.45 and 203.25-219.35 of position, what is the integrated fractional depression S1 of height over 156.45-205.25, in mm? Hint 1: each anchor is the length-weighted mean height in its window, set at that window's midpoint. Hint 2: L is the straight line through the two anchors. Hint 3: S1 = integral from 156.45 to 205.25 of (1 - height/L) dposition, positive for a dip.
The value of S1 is 2.49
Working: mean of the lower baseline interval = 372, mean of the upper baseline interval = 299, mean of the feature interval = 319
